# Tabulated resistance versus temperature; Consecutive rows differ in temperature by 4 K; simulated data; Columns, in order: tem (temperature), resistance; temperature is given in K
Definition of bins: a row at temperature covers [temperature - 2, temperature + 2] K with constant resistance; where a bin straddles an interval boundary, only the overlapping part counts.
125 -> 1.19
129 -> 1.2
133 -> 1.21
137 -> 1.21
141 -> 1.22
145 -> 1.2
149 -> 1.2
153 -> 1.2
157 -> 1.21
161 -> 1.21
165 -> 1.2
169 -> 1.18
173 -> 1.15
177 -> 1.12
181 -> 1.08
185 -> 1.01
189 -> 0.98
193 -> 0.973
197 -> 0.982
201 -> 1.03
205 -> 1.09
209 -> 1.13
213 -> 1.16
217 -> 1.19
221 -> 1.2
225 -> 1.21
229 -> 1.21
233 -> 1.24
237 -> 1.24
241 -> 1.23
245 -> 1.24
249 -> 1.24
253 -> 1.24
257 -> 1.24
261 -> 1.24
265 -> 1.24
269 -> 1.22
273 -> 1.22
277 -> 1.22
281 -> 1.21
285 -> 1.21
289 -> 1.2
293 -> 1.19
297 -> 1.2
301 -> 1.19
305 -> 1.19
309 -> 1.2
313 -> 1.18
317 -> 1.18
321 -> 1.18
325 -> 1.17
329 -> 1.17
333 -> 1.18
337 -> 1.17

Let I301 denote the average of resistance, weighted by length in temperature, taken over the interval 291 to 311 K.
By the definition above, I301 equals 1.19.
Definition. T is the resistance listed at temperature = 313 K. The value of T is 1.18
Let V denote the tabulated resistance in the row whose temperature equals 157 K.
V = 1.21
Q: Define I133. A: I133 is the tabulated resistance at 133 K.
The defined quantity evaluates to 1.21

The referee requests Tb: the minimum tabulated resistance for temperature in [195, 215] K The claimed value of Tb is 0.982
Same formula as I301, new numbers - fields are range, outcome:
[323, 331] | 1.17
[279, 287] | 1.21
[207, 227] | 1.18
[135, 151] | 1.21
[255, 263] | 1.24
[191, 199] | 0.978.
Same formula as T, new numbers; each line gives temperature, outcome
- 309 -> 1.2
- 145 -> 1.2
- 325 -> 1.17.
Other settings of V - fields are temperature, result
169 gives 1.18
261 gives 1.24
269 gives 1.22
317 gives 1.18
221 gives 1.2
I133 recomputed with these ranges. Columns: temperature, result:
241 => 1.23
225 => 1.21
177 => 1.12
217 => 1.19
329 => 1.17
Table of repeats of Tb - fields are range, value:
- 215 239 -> 1.19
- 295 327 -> 1.17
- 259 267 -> 1.24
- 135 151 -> 1.2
